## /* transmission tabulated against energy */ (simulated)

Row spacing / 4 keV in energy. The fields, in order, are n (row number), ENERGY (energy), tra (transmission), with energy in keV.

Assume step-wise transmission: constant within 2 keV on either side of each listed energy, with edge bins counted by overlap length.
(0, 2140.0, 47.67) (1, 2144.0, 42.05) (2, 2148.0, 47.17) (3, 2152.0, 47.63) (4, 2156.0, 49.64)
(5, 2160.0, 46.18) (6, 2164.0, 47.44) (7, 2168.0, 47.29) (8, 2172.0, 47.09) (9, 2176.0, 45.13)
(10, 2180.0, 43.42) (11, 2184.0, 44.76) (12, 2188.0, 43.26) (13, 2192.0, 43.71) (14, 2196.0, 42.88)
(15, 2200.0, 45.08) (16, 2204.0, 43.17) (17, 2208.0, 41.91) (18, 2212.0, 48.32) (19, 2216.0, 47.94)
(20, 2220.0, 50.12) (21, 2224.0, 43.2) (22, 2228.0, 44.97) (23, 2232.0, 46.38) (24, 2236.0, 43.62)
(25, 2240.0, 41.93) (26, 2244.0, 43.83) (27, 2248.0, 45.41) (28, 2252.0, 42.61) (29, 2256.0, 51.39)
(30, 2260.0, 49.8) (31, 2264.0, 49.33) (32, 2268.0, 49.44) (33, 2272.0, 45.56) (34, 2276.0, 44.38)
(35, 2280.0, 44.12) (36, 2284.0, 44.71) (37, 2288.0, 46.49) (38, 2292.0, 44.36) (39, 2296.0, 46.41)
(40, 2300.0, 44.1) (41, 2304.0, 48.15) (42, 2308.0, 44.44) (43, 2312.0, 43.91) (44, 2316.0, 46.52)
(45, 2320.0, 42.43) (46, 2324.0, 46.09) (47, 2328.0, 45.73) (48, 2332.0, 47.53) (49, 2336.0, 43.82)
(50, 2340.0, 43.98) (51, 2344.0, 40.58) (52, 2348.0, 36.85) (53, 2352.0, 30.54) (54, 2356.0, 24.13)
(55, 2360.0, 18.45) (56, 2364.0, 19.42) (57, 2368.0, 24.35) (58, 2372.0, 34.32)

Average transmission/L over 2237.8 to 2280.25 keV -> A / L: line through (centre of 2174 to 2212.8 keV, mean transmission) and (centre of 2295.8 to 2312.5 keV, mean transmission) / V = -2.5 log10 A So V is -0.03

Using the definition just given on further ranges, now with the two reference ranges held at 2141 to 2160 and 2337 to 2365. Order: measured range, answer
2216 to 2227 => -0.14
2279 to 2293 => -0.23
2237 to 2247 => -0.09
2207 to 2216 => -0.10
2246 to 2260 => -0.21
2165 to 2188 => -0.02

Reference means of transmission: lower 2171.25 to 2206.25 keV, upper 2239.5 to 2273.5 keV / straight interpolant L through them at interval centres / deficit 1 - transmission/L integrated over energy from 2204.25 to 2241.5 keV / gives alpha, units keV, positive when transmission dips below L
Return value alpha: 0.1 keV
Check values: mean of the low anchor 44.2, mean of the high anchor 46.8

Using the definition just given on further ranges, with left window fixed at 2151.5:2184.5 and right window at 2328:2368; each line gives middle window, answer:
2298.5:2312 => -3.1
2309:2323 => -3.2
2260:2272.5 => -2.8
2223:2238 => -0.9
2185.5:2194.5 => 0.3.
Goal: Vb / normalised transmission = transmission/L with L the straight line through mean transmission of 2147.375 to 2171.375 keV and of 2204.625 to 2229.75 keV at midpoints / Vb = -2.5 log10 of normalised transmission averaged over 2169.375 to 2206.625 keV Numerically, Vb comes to 0.06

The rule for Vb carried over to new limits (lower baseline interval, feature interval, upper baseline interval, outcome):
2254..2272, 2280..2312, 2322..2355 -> 0.01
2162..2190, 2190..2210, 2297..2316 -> 0.05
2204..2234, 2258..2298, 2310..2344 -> -0.03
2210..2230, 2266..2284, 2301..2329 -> 0.01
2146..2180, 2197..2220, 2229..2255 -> 0.00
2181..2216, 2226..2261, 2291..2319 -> -0.02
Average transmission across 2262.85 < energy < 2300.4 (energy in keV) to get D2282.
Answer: 45.9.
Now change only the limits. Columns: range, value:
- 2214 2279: 46.2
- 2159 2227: 45.3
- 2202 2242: 45.2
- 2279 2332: 45.3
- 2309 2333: 45.2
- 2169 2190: 44.9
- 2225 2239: 44.6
